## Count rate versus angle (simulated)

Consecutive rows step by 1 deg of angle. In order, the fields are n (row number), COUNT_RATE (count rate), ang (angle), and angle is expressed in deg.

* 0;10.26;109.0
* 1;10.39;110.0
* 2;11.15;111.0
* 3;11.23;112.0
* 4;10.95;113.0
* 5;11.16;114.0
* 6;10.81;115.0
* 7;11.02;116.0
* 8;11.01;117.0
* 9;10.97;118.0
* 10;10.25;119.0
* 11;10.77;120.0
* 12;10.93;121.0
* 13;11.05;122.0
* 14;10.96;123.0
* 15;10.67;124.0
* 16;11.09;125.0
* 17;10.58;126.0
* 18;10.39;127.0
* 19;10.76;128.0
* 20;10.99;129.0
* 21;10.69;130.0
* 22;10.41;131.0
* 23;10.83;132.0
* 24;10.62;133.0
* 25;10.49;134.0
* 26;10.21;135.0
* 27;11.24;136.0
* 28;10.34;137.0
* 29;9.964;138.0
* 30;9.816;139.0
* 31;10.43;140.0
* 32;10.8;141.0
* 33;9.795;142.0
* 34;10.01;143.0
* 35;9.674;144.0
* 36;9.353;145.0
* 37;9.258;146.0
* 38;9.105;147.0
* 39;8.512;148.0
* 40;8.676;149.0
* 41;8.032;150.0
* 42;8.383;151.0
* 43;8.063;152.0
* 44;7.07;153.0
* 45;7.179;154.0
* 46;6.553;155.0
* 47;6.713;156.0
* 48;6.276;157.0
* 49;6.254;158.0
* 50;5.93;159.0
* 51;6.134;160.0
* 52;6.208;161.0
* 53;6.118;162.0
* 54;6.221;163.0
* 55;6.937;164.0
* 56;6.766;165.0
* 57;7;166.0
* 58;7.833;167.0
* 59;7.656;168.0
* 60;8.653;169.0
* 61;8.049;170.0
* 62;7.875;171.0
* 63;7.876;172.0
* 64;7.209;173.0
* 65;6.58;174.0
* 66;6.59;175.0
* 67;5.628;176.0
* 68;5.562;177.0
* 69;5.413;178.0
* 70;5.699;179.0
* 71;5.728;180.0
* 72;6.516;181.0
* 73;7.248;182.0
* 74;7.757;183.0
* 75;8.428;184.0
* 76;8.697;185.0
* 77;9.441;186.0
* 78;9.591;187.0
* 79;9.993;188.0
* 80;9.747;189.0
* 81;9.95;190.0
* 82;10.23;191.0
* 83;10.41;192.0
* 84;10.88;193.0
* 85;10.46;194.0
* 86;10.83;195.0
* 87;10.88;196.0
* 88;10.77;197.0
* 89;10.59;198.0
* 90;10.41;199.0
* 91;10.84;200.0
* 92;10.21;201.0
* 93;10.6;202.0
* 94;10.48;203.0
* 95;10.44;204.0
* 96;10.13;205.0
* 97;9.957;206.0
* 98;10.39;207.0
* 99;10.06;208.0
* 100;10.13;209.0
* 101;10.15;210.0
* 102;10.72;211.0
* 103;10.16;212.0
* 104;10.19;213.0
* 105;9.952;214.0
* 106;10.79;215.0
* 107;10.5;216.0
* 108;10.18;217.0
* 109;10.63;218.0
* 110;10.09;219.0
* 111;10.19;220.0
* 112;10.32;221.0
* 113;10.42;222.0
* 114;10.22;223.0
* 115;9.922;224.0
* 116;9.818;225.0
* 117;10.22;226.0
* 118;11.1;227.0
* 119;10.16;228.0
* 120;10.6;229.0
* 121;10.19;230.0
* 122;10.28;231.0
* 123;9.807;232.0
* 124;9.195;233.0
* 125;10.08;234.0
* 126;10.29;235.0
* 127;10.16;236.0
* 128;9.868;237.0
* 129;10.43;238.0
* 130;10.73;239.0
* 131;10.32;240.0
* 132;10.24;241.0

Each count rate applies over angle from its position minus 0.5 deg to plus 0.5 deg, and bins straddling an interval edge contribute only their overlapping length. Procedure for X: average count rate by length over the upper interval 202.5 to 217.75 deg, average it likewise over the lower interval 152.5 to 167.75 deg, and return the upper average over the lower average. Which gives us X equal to 1.6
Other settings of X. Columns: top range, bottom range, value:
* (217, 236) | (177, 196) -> 1.17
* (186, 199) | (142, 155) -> 1.20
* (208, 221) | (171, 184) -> 1.56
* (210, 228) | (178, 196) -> 1.16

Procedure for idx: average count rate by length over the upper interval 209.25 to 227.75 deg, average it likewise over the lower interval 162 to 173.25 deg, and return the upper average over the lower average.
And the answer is 1.4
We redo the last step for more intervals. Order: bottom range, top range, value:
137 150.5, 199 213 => 1.08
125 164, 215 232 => 1.16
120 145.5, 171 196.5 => 0.79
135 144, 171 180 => 0.62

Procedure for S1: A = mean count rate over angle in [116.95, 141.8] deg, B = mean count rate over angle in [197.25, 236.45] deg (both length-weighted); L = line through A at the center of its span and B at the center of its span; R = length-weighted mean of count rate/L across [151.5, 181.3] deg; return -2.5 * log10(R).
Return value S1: 0.48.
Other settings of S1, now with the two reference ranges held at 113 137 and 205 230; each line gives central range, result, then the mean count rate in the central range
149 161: 0.452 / 7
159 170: 0.453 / 6.96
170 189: 0.377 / 7.41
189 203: -0.012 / 10.5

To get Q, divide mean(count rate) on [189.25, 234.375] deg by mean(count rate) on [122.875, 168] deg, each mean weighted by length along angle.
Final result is 1.17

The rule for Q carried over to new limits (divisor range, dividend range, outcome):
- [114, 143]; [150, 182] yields 0.64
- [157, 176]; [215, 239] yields 1.47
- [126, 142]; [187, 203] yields 0.99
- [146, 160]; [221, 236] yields 1.36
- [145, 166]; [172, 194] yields 1.10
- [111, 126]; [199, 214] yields 0.94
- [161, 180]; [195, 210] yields 1.53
